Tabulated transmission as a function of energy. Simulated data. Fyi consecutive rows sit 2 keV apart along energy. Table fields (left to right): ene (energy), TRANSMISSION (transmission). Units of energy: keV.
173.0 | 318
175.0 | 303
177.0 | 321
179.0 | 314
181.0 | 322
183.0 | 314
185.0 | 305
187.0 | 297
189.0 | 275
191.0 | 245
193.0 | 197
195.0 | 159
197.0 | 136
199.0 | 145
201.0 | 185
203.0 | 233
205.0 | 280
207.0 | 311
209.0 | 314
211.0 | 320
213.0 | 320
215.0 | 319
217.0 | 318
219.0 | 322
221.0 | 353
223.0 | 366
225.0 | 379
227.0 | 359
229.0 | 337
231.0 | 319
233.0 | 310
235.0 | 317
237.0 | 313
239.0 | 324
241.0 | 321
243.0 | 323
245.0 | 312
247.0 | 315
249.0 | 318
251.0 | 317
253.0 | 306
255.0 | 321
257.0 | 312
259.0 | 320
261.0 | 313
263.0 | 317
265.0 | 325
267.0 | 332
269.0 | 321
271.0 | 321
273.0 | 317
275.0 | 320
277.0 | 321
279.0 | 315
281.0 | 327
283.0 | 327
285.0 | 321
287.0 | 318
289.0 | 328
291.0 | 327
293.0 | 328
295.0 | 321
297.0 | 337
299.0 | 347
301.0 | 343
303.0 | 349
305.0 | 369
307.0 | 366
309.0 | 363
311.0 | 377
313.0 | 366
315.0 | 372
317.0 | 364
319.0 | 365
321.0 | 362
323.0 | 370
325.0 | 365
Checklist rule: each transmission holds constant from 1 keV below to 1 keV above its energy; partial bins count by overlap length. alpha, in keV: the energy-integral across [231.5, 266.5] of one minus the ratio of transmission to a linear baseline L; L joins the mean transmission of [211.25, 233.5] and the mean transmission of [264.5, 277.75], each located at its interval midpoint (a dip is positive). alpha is 1.3 keV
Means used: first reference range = 337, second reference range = 322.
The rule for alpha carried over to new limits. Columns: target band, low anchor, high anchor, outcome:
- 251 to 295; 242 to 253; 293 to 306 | 1.1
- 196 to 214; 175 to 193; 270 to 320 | 3.2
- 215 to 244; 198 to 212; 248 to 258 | -4.8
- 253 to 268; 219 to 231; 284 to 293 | 0.8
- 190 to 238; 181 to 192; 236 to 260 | 2.8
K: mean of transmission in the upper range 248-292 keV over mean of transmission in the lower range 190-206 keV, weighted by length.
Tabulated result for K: 1.6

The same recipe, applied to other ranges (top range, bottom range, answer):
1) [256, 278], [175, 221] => 1.17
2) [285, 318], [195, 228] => 1.21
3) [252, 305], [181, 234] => 1.14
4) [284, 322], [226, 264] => 1.09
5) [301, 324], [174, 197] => 1.34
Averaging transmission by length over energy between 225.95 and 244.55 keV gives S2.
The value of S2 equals 325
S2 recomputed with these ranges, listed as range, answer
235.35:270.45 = 318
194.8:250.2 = 299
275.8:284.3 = 322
